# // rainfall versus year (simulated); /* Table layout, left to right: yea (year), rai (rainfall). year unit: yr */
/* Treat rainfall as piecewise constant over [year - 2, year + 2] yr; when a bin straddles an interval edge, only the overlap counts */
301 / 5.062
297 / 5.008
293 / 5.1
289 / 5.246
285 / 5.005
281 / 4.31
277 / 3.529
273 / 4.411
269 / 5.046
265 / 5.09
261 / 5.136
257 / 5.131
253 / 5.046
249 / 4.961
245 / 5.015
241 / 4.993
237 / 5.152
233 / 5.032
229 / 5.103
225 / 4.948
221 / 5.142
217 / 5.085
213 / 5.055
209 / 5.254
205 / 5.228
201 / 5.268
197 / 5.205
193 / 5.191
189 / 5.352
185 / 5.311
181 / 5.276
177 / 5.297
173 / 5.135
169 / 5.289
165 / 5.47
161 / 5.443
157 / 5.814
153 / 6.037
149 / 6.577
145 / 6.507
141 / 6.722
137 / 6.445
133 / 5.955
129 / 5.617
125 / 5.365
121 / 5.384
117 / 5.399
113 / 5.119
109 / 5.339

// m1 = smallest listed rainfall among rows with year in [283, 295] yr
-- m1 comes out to 5.005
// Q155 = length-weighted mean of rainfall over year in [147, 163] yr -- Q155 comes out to 5.97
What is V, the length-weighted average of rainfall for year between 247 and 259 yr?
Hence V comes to 5.05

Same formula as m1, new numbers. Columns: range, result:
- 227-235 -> 5.032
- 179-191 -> 5.276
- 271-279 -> 3.529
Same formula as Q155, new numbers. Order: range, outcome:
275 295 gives 4.64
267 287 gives 4.46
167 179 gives 5.24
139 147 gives 6.61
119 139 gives 5.75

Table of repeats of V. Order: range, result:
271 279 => 3.97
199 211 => 5.25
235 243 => 5.07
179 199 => 5.27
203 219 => 5.16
